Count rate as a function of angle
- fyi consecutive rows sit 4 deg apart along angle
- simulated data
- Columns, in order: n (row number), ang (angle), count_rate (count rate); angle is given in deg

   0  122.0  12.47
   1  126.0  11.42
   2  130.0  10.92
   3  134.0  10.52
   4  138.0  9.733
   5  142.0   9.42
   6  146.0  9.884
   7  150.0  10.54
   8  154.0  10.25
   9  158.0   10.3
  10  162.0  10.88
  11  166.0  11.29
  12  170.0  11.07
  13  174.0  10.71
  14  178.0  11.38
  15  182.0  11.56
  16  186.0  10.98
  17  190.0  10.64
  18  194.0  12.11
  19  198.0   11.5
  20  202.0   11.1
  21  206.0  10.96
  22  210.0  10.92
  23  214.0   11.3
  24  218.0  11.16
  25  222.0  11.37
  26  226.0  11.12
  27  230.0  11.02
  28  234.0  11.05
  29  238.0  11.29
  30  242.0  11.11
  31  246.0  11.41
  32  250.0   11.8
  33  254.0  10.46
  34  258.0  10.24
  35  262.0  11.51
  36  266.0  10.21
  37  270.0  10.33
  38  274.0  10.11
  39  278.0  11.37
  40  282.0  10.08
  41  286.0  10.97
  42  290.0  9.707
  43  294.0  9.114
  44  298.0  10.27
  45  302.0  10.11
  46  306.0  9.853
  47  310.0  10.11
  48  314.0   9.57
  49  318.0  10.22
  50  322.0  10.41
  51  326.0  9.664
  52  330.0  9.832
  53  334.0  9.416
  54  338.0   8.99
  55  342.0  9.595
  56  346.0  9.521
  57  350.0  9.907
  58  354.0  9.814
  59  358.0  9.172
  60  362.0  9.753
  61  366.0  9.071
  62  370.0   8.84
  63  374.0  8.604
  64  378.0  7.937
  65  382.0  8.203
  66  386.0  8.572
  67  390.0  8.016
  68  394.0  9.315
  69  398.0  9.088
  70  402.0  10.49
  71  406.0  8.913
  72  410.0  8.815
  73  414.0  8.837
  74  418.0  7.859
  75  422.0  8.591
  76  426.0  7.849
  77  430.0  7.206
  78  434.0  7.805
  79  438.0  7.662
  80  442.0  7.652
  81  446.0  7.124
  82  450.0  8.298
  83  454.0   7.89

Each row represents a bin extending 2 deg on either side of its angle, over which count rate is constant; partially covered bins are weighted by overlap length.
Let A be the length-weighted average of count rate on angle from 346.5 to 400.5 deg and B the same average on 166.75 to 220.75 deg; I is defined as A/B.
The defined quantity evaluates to 0.80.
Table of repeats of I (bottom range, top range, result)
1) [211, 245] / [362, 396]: 0.77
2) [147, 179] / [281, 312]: 0.93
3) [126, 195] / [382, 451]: 0.78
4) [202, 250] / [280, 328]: 0.90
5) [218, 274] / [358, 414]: 0.81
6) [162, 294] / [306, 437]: 0.83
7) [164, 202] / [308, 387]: 0.83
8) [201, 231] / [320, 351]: 0.87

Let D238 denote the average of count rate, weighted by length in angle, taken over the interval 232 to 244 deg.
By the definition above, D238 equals 11.2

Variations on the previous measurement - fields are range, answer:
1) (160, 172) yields 11.1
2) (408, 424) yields 8.53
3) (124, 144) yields 10.4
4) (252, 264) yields 10.7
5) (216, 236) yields 11.1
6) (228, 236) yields 11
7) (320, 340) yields 9.66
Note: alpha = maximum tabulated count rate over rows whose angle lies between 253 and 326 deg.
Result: 11.51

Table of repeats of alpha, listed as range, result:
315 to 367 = 10.41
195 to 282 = 11.8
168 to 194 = 12.11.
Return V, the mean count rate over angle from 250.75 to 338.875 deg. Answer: 10.2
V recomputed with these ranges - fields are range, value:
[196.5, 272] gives 11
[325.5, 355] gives 9.58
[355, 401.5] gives 8.86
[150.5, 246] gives 11.1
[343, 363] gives 9.63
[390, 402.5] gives 9.27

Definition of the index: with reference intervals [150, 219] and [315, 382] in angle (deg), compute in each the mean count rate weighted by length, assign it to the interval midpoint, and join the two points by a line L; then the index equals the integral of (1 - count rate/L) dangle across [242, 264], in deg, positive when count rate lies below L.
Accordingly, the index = -1.6 deg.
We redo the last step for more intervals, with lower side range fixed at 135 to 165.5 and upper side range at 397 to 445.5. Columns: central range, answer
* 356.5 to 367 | -0.73 deg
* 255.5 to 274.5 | -2.19 deg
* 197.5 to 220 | -3.04 deg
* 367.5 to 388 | 0.47 deg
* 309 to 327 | -1.89 deg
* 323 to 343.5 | -1.35 deg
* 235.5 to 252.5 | -3.20 deg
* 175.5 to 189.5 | -1.72 deg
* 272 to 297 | -2.53 deg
